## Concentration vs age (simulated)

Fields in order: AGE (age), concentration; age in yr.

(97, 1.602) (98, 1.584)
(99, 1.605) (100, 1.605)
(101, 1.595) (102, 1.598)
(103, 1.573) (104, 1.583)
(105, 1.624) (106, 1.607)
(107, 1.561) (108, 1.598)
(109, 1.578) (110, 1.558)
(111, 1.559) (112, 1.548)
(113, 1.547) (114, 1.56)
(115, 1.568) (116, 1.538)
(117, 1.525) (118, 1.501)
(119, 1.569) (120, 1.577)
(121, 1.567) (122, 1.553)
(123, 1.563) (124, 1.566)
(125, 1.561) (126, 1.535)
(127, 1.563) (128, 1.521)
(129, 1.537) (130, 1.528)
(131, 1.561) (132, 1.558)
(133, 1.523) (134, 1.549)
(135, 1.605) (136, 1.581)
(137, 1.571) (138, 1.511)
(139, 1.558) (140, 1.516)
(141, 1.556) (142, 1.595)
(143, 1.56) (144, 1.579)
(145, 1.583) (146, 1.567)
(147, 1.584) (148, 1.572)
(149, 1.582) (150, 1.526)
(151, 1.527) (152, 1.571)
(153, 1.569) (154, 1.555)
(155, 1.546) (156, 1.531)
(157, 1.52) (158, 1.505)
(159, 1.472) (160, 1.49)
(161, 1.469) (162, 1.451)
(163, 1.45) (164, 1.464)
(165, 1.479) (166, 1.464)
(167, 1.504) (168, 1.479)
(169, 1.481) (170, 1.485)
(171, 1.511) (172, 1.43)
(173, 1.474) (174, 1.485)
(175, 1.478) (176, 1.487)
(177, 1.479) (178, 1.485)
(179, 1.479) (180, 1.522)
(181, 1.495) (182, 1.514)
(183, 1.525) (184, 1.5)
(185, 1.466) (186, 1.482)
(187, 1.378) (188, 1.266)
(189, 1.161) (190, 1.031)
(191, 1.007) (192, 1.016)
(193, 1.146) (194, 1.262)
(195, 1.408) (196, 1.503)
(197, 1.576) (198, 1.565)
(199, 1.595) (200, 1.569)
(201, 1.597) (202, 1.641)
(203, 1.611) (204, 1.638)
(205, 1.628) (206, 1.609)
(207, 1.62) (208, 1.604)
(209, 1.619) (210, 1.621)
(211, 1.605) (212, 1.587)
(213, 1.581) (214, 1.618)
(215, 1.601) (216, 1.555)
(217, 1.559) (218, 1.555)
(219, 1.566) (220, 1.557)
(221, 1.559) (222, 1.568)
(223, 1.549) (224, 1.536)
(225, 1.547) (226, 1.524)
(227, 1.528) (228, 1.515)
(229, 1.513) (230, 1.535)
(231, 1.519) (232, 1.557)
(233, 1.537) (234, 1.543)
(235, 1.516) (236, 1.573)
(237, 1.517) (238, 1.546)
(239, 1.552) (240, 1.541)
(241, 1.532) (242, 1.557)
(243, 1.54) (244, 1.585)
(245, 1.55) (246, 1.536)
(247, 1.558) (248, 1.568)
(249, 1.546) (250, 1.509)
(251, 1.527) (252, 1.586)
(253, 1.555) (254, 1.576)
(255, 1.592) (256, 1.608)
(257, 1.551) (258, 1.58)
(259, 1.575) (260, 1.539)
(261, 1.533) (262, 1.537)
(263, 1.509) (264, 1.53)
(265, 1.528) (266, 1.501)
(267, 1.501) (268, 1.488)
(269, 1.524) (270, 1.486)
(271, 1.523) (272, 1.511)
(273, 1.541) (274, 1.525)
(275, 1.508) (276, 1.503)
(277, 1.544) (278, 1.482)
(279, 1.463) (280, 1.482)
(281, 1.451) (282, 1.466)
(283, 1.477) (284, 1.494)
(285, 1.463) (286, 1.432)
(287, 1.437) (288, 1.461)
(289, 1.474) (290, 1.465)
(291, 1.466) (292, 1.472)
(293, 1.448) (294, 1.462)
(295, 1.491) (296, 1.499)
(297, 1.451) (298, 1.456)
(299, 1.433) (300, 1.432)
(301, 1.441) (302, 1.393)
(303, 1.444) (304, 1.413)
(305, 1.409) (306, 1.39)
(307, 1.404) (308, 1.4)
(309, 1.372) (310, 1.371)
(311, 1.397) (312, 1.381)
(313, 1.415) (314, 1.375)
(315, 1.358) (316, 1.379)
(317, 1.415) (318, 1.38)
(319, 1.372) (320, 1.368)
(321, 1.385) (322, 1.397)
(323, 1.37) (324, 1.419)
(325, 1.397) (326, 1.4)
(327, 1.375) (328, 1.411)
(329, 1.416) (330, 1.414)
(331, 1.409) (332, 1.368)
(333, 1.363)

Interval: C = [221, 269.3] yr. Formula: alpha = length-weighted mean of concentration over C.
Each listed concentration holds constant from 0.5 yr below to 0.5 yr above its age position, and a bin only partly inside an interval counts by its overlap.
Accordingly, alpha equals 1.54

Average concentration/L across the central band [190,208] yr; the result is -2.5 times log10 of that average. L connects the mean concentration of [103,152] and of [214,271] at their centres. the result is 0.06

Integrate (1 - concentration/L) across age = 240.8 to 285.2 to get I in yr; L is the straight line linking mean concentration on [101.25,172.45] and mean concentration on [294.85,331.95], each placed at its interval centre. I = -2.58 yr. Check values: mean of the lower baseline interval 1.54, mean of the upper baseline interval 1.41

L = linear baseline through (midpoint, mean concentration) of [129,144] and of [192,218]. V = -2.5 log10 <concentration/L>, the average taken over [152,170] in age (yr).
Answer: 0.04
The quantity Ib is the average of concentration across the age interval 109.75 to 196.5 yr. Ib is 1.49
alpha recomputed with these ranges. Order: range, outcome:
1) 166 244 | 1.5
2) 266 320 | 1.45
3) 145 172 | 1.51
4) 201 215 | 1.61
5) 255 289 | 1.51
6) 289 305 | 1.45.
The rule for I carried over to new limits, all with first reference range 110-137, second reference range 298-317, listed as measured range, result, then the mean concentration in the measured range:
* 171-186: 0.2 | 1.49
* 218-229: -0.5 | 1.54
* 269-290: -0.9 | 1.49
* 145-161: -0.1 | 1.54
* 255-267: -0.9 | 1.54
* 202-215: -1.1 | 1.61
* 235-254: -1.2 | 1.55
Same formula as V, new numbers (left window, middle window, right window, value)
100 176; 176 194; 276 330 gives 0.12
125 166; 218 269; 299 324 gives -0.07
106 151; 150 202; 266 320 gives 0.05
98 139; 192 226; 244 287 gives -0.01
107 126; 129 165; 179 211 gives -0.01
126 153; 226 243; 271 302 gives -0.02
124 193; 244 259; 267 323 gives -0.07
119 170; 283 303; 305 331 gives -0.03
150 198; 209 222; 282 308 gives -0.10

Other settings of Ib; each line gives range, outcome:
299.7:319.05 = 1.4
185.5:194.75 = 1.2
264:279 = 1.51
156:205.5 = 1.45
